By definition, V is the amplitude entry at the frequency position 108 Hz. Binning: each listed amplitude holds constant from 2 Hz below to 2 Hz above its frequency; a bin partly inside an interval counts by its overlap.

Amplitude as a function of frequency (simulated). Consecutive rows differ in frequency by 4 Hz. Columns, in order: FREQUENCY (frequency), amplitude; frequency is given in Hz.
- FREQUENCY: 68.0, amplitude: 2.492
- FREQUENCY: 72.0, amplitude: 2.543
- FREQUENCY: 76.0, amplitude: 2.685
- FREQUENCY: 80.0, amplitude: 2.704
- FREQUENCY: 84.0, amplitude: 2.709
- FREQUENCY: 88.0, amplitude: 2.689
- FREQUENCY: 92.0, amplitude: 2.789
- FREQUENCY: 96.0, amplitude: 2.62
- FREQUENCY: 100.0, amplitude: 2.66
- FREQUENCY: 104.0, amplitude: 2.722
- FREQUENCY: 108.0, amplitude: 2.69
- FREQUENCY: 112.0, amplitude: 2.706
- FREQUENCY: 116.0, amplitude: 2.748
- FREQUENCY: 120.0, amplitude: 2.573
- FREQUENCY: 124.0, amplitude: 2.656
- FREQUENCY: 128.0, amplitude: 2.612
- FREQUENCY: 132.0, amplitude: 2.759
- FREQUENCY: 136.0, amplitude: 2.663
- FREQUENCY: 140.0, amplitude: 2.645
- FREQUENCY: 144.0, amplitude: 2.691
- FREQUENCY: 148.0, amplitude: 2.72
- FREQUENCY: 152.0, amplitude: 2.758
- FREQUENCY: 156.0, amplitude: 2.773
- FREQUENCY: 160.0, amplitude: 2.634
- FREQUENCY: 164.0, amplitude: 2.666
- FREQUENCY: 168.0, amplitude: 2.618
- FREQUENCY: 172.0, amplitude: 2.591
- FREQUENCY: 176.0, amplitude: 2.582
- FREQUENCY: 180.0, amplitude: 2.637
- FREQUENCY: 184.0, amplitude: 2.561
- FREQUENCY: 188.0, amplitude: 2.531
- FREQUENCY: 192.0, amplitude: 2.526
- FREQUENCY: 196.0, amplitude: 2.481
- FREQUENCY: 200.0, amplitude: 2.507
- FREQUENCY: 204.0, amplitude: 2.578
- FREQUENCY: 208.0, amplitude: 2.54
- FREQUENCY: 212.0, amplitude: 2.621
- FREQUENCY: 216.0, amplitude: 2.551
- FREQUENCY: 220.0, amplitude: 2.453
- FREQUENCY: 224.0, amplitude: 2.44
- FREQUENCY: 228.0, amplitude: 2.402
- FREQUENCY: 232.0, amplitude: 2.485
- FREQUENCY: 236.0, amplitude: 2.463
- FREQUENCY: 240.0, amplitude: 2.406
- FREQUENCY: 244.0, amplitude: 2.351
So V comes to 2.69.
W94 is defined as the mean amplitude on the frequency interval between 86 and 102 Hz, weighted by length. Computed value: 2.69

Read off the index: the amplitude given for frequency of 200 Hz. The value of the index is 2.507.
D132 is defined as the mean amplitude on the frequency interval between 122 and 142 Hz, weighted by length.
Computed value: 2.67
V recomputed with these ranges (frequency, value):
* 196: 2.481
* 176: 2.582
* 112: 2.706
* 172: 2.591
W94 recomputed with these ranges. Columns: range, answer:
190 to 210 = 2.53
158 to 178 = 2.62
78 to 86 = 2.71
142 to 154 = 2.72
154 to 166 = 2.69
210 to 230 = 2.49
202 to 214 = 2.58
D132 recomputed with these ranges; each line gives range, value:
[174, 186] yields 2.59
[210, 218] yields 2.59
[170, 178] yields 2.59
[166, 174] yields 2.6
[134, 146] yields 2.67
